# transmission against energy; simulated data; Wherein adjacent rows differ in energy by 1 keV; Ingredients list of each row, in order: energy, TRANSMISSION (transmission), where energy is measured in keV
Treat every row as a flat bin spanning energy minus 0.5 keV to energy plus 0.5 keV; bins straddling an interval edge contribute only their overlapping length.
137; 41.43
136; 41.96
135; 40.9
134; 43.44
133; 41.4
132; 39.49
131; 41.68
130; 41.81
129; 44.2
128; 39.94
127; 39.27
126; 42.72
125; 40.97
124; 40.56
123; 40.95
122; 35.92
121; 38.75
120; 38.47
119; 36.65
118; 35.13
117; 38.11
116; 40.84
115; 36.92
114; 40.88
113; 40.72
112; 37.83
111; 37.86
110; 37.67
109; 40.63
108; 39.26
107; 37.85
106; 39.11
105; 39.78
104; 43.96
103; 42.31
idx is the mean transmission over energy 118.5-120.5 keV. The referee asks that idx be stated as 37.6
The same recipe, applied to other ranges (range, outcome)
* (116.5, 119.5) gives 36.6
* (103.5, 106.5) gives 40.9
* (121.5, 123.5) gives 38.4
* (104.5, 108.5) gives 39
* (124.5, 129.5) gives 41.4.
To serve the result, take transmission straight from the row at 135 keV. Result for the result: 40.9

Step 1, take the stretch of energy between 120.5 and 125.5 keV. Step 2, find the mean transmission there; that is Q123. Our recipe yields 39.4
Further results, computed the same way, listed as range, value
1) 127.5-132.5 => 41.4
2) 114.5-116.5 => 38.9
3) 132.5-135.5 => 41.9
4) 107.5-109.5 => 39.9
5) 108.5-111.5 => 38.7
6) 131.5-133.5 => 40.4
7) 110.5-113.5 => 38.8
